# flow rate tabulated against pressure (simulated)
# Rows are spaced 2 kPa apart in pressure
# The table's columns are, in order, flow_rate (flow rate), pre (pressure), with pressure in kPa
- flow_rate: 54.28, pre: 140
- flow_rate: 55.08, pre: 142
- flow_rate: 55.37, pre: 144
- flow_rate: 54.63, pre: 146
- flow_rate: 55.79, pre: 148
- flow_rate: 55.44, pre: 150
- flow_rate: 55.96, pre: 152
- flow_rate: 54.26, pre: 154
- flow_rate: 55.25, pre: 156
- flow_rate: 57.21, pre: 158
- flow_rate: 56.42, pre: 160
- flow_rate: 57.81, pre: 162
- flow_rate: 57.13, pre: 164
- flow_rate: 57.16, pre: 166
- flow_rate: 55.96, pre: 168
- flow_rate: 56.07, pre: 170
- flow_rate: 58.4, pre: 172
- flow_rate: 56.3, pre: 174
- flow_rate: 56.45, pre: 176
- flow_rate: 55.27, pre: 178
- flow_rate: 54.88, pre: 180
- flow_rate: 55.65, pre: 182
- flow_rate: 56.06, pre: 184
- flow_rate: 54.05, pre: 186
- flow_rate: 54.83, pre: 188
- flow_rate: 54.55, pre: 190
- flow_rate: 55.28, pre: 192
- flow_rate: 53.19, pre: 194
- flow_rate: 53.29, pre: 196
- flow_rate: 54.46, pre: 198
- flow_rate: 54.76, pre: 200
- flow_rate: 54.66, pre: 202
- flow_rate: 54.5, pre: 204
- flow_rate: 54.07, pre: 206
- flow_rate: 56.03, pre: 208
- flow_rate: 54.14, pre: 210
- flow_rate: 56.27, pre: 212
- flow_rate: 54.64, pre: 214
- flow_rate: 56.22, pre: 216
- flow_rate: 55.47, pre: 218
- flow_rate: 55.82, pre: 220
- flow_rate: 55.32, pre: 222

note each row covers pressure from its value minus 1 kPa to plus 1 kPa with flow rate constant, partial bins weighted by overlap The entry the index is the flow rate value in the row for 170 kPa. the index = 56.07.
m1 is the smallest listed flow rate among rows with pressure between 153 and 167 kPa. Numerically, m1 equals 54.26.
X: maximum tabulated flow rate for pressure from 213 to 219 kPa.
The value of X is 56.22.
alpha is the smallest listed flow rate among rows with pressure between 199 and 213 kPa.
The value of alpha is 54.07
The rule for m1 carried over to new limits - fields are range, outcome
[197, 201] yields 54.46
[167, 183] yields 54.88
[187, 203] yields 53.19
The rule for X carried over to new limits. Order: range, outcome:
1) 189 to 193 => 55.28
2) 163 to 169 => 57.16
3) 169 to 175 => 58.4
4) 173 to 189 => 56.45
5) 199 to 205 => 54.76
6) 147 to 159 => 57.21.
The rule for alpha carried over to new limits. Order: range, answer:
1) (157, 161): 56.42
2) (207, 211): 54.14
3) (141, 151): 54.63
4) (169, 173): 56.07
